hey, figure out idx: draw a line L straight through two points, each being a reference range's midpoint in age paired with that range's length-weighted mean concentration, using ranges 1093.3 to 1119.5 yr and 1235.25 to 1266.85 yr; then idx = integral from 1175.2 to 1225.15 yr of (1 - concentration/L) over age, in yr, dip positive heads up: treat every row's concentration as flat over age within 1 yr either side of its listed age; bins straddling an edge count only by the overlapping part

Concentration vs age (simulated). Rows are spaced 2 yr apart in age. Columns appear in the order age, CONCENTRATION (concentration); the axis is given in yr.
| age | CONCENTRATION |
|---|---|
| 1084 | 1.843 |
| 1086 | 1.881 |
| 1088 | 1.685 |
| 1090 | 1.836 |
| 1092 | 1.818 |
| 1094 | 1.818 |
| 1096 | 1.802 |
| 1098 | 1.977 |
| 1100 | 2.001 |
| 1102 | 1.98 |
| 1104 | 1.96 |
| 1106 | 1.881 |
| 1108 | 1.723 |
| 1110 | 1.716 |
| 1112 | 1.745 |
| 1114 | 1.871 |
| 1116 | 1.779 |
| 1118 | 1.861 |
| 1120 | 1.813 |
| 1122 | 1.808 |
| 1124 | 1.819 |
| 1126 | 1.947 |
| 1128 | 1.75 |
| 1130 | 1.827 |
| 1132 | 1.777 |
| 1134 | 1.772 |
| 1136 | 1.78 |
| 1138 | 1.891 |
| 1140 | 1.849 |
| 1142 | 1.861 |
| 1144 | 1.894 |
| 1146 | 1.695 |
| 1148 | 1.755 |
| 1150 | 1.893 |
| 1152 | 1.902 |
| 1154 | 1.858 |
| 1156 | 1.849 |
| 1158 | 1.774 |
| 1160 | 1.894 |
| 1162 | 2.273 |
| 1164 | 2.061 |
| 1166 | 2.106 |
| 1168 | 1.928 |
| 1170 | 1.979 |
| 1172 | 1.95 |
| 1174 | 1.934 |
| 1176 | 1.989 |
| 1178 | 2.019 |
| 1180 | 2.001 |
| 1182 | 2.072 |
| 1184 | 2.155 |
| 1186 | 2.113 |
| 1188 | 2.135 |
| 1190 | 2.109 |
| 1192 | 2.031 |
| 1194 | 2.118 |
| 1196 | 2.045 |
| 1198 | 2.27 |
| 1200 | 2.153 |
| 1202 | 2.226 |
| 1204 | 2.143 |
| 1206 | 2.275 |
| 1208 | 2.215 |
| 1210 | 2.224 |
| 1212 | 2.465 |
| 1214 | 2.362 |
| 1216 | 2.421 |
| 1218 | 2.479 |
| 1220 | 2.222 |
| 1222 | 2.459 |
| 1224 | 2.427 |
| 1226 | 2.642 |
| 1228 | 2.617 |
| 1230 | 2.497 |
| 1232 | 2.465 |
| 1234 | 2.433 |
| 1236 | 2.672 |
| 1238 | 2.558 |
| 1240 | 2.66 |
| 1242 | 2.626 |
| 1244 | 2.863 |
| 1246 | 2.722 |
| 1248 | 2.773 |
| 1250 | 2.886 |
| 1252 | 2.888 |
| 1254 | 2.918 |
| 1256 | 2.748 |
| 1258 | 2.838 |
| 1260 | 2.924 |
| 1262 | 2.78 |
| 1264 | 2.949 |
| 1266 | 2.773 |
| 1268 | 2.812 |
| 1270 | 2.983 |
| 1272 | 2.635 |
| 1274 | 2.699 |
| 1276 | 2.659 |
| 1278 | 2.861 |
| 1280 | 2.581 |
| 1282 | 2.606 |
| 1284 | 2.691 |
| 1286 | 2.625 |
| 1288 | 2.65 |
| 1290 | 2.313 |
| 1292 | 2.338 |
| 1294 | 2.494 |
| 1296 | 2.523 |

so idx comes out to 5.2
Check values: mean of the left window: 1.85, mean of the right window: 2.79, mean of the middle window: 2.21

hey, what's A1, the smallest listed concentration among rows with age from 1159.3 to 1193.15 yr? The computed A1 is 1.894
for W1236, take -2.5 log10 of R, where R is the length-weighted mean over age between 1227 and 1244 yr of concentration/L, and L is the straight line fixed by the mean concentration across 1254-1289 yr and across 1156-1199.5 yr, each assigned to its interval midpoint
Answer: -0.04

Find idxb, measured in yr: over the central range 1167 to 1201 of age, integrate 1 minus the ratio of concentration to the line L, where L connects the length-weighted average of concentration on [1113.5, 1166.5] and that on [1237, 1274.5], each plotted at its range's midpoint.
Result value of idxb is 2.4 yr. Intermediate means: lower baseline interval 1.86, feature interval 2.06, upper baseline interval 2.79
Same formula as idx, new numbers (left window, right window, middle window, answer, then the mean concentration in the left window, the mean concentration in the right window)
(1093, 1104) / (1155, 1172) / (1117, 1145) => 1.7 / 1.92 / 1.98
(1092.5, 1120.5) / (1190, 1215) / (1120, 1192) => 3.9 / 1.85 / 2.21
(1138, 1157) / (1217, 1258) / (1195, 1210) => 0.9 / 1.84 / 2.63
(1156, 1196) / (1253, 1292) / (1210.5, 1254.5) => -2.6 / 2.03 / 2.73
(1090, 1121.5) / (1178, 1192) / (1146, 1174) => 1.1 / 1.85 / 2.09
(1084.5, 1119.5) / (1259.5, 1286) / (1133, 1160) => 3.2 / 1.84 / 2.76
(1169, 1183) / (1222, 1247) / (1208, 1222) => 0.2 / 1.99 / 2.59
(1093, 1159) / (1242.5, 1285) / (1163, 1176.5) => 0.9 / 1.84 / 2.79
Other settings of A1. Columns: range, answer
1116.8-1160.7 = 1.695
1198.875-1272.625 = 2.143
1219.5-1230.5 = 2.222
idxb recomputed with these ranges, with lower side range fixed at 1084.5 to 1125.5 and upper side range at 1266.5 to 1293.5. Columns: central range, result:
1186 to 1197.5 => 0.74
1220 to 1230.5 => -0.46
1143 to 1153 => 1.04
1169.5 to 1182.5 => 1.07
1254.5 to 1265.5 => -1.25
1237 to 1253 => -1.66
